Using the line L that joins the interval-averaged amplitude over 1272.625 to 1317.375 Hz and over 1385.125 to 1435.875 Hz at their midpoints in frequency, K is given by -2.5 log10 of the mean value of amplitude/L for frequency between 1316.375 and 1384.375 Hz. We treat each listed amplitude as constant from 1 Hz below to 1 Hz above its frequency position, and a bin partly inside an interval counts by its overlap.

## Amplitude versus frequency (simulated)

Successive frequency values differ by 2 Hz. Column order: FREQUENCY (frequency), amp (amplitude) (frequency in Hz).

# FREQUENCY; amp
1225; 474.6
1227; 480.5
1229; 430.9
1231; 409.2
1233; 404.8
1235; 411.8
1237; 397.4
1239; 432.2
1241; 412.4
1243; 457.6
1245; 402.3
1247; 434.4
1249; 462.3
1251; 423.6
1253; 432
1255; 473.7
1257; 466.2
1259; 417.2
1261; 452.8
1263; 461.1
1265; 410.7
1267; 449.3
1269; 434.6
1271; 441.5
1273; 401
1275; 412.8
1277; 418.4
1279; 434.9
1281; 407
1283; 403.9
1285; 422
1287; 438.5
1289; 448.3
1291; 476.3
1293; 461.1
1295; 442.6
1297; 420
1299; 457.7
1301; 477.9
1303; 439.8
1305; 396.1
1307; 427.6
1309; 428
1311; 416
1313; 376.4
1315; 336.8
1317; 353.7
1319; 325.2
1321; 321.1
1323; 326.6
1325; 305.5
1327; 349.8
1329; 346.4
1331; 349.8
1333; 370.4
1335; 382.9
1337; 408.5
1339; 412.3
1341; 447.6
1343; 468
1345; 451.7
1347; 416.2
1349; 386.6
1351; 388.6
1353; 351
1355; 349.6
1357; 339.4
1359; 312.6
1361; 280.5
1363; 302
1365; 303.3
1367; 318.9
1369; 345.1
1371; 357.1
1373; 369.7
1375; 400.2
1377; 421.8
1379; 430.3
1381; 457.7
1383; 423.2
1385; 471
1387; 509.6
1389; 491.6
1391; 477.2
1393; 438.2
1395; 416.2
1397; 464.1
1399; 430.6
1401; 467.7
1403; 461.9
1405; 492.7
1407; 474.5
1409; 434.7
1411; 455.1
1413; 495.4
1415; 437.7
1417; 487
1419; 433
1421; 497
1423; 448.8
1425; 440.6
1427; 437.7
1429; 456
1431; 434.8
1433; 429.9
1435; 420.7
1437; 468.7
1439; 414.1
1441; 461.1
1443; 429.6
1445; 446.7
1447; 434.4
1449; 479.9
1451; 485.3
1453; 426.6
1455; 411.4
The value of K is 0.186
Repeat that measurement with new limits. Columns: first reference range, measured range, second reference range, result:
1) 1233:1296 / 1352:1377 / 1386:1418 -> 0.32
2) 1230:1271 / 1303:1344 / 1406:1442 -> 0.16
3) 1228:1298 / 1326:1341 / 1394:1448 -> 0.16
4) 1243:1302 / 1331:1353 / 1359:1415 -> 0.05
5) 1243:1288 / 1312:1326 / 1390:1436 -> 0.30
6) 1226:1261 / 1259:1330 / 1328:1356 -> 0.01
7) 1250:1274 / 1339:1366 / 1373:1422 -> 0.21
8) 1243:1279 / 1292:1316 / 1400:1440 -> 0.04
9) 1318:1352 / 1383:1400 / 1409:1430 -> -0.07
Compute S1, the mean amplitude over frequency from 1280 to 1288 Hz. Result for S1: 418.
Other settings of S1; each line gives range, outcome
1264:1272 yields 434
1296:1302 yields 452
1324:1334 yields 344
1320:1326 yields 318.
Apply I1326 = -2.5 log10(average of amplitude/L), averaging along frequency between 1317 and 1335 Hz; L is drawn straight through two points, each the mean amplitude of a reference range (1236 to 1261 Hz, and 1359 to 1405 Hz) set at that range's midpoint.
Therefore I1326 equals 0.23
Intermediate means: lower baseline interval 435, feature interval 340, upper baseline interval 410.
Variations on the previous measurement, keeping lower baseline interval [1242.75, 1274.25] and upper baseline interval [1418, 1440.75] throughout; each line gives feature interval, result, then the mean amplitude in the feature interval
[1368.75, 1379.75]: 0.14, 389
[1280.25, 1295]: 0.00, 438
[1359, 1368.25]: 0.41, 304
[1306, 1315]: 0.09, 404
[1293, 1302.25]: -0.03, 451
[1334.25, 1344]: 0.04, 425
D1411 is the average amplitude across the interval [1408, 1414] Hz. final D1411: 462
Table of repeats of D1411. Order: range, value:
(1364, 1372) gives 331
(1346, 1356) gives 378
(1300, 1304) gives 459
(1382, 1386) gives 447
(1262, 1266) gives 436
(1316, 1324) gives 332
